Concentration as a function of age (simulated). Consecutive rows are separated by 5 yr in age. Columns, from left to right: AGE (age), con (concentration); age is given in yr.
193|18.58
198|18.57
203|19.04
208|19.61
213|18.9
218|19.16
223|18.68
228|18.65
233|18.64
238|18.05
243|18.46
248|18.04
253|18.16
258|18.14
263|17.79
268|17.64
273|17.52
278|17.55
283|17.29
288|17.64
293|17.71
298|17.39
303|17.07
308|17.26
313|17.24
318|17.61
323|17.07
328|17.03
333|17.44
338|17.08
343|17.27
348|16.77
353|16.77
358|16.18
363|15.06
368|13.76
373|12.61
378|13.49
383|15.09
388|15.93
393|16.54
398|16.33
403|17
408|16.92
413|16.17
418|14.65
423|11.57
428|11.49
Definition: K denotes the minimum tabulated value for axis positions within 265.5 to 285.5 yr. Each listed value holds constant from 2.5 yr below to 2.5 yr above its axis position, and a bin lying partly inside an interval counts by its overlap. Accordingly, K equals 17.29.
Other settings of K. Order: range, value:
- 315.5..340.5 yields 17.03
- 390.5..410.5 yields 16.33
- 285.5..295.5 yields 17.64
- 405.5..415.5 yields 16.17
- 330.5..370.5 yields 13.76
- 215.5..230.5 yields 18.65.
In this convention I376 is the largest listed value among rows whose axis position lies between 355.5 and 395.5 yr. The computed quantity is 16.54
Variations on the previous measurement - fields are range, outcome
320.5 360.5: 17.44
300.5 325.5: 17.61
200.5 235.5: 19.61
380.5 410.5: 17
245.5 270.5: 18.16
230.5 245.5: 18.64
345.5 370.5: 16.77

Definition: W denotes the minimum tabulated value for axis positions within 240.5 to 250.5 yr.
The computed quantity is 18.04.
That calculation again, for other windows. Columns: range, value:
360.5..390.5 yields 12.61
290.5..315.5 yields 17.07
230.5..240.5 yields 18.05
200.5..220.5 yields 18.9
